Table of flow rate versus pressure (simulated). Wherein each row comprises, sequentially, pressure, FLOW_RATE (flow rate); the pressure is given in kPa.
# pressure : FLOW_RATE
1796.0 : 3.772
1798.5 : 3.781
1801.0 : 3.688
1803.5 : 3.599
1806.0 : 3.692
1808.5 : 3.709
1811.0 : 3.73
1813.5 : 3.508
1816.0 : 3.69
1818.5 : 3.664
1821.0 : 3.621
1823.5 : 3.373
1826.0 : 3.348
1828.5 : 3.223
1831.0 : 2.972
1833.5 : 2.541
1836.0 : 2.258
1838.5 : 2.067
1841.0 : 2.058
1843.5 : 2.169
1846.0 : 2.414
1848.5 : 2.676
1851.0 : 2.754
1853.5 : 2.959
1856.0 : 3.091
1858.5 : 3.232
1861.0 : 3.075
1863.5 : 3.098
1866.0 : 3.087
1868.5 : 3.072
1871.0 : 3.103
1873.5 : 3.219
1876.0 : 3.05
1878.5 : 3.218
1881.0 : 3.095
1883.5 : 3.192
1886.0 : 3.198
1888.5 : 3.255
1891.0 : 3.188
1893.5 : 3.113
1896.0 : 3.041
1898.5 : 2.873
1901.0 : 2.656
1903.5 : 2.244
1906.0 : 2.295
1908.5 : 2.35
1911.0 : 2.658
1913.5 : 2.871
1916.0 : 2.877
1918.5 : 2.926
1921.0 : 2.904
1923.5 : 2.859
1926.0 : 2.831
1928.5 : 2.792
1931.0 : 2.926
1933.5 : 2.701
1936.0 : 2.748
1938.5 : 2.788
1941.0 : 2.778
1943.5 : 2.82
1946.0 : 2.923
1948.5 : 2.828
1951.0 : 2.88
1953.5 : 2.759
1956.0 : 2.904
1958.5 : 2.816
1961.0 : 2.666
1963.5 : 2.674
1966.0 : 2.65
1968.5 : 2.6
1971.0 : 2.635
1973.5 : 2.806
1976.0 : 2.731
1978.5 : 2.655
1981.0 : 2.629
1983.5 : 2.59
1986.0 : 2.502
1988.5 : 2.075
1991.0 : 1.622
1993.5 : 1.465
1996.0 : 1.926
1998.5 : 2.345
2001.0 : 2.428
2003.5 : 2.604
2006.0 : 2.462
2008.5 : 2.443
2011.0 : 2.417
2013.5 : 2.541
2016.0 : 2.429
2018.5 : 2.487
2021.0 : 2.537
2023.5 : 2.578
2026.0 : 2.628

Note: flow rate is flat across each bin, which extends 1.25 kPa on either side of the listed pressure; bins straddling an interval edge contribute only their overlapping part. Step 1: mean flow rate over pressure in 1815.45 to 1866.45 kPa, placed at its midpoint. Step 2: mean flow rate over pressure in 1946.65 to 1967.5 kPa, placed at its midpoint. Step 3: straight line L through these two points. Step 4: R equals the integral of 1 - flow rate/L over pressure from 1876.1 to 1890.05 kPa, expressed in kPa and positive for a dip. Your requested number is -1.6 kPa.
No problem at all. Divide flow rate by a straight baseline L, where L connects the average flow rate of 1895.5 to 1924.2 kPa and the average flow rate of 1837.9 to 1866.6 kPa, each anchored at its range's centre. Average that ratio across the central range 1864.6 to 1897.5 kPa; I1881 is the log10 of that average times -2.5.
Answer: -0.16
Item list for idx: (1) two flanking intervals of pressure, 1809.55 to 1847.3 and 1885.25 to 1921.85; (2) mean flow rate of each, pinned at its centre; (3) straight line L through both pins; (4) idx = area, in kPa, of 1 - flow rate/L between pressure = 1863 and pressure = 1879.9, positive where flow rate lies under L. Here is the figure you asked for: -1.4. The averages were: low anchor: 2.98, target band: 3.12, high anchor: 2.82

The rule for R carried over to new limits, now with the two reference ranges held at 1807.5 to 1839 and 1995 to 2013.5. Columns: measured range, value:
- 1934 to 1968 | -1.83 kPa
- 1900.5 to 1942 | 0.82 kPa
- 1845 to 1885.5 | 0.06 kPa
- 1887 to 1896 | -0.77 kPa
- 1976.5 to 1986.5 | -0.45 kPa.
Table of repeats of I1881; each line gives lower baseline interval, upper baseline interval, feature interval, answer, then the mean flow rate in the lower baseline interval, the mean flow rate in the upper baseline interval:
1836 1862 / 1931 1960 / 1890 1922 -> -0.01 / 2.63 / 2.82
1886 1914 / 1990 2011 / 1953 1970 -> -0.13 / 2.79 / 2.18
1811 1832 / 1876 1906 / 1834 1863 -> 0.23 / 3.45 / 2.98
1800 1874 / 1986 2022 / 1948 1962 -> -0.12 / 3.09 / 2.28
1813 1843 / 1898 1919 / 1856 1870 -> -0.10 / 2.99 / 2.62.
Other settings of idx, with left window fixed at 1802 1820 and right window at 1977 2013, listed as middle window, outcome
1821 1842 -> 4.32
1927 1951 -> -0.89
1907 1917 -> 0.82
